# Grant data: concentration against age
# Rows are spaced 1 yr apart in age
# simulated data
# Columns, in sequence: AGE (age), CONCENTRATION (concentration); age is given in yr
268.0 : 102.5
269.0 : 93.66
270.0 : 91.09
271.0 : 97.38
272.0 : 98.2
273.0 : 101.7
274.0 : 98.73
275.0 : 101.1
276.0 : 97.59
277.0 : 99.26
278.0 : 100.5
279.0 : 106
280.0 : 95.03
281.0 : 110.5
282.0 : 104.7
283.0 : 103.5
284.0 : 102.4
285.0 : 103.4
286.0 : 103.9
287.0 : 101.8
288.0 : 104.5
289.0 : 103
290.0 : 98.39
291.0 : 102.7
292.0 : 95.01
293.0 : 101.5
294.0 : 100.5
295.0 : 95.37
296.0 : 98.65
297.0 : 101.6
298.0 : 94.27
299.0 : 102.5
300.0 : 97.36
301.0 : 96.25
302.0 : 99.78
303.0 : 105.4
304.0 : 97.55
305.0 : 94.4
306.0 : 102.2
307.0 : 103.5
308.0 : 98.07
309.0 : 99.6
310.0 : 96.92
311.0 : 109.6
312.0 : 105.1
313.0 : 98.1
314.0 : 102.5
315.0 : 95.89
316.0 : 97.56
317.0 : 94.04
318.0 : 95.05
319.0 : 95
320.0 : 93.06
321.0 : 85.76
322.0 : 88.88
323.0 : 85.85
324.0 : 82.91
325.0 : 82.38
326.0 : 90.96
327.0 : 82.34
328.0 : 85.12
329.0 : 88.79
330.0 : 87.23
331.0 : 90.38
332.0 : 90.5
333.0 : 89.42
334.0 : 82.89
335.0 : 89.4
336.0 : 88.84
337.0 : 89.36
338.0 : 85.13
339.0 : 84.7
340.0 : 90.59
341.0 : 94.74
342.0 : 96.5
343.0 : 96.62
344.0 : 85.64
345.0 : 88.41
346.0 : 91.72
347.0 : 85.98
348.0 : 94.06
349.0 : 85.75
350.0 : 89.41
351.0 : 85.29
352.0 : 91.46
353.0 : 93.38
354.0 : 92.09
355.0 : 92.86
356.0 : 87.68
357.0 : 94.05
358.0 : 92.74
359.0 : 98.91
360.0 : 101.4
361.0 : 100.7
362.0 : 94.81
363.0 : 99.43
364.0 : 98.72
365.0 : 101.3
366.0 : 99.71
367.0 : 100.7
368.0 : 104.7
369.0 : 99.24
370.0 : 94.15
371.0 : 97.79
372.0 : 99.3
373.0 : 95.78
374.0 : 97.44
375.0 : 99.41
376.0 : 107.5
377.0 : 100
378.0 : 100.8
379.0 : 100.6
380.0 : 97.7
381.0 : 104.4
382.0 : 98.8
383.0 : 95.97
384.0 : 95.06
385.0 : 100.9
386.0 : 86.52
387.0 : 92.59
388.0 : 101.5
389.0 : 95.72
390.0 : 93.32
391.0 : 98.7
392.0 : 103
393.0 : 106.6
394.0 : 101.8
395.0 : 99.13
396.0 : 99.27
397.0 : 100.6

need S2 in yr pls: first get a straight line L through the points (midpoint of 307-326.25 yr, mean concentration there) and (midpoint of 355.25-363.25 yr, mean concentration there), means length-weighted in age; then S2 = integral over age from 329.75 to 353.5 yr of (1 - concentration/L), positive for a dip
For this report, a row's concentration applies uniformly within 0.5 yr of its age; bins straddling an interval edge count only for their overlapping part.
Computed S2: 1.5 yr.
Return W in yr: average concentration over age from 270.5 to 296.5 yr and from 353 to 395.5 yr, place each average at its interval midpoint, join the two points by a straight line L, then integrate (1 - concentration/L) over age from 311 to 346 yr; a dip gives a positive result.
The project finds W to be 3.1 yr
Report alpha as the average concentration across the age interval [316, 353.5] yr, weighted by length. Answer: 89.2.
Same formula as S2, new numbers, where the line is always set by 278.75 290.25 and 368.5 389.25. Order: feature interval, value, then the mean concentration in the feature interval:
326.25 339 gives 1.7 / 87.4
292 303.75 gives 0.4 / 99.2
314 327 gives 1.3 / 90.8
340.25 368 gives 1.5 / 94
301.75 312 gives 0.1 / 101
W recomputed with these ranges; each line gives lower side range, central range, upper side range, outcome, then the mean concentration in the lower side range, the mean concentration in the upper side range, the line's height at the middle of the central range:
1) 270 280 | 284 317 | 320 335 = -2.4 yr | 99.4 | 87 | 93.3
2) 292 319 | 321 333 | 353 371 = 1.4 yr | 99.2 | 97.2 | 98.4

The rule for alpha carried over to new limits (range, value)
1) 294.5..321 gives 98.6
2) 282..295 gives 102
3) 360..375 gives 98.9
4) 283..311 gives 100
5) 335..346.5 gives 90.2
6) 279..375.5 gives 95.5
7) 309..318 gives 99.7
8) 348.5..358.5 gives 90.5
